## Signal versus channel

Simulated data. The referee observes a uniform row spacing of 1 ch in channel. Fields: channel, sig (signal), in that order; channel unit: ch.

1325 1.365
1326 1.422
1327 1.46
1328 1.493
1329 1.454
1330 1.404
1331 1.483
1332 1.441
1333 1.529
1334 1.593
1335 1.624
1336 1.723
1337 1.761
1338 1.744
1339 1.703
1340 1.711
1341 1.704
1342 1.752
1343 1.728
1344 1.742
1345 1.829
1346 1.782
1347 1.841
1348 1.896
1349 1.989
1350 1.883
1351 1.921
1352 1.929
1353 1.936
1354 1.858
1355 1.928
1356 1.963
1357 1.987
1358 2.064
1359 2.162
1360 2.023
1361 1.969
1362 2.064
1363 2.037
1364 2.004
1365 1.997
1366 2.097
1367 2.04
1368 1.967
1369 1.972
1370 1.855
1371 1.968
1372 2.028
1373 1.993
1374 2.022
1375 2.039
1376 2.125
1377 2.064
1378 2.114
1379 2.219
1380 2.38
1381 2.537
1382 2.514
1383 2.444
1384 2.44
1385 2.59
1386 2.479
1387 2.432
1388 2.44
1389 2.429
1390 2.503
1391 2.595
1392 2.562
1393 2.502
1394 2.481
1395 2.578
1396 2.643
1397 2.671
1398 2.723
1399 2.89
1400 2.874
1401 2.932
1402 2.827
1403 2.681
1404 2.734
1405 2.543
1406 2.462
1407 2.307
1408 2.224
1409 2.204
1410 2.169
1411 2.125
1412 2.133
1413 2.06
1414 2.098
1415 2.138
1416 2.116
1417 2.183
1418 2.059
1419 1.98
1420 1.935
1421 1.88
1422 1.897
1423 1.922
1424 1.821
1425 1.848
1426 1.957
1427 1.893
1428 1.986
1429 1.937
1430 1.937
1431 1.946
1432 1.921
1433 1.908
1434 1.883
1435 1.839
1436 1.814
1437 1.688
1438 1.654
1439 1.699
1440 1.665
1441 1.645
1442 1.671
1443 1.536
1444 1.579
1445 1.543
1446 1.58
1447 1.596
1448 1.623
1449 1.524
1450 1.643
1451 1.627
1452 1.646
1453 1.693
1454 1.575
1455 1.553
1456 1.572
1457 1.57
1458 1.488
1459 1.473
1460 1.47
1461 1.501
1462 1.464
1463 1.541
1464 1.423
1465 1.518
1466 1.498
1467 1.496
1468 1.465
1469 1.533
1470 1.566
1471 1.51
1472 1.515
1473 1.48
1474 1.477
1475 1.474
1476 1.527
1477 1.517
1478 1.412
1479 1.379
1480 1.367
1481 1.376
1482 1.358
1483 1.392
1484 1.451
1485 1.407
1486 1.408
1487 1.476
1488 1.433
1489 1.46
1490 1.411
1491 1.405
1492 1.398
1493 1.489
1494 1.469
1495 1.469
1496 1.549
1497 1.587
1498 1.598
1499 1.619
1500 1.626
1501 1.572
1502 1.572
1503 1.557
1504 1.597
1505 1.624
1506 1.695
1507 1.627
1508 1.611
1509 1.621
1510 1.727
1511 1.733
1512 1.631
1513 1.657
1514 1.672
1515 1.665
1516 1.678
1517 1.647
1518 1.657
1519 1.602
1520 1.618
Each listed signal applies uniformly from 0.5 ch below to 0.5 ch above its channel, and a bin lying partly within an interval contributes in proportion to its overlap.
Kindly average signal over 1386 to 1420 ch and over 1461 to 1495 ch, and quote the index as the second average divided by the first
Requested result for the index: 0.60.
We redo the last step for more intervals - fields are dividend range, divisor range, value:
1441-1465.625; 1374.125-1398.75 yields 0.64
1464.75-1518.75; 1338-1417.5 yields 0.70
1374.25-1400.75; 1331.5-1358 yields 1.38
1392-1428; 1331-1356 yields 1.30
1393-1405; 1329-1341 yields 1.69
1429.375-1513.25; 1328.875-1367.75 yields 0.86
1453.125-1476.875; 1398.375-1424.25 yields 0.66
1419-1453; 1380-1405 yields 0.68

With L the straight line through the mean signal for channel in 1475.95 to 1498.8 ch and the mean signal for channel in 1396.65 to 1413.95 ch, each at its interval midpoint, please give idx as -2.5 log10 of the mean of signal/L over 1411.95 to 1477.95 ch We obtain 0.165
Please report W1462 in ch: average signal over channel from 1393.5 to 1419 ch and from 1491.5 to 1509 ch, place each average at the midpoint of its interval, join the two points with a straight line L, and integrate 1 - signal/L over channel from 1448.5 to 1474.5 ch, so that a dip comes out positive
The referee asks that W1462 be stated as 5.28 ch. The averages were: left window 2.43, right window 1.57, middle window 1.53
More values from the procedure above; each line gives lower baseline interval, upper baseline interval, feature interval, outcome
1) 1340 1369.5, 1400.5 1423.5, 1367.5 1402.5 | -4.9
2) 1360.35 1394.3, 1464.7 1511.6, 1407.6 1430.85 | -0.7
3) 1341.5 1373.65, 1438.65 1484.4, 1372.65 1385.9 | -3.0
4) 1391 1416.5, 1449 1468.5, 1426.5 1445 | 1.4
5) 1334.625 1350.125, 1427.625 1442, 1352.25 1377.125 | -3.1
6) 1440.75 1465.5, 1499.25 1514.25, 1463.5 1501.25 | 2.9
